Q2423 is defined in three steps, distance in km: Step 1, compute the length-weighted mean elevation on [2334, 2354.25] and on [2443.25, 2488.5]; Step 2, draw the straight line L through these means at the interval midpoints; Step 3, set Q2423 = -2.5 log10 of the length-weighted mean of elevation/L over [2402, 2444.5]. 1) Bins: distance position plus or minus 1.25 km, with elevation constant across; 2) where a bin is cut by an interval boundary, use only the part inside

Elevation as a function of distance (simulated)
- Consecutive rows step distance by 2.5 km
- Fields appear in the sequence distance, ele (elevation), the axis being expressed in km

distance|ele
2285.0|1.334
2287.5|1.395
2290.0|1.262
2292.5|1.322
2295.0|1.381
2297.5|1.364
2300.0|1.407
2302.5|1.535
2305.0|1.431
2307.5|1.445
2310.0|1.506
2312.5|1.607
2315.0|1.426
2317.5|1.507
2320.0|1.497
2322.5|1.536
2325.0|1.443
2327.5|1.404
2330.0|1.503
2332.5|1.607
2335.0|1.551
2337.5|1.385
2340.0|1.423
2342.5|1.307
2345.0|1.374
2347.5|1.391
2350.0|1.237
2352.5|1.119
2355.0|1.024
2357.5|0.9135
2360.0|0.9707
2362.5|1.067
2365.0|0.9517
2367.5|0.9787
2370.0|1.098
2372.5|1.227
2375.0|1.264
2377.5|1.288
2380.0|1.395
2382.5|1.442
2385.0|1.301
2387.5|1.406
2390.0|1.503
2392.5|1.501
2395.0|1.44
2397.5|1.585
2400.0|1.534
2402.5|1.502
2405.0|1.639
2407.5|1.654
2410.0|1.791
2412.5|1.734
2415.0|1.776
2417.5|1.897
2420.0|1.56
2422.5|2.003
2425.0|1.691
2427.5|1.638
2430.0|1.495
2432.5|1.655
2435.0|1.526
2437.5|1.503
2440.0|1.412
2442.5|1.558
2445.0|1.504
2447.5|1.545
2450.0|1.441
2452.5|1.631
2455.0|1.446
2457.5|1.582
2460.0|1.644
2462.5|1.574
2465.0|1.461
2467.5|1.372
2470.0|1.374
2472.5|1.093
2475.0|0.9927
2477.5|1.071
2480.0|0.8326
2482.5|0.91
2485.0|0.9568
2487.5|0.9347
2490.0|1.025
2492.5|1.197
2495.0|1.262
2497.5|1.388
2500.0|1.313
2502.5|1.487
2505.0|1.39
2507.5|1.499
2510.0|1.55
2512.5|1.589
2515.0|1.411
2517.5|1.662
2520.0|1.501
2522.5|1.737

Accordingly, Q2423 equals -0.25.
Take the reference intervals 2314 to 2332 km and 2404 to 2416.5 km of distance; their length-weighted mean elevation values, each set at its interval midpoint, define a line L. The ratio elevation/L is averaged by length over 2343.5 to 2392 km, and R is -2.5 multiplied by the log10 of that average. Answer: 0.305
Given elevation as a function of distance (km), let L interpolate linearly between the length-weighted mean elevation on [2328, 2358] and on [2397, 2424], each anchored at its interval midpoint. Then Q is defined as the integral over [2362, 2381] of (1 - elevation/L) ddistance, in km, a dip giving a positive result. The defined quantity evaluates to 4.22 km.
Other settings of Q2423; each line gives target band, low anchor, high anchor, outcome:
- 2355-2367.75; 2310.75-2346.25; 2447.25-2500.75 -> 0.405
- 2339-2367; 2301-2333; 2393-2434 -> 0.322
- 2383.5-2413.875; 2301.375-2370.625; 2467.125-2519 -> -0.191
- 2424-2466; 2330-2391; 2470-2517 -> -0.239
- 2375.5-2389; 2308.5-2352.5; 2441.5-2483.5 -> 0.036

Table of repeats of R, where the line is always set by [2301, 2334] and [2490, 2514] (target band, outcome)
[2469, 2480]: 0.27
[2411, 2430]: -0.21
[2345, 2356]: 0.21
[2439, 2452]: -0.06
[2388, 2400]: -0.04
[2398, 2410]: -0.11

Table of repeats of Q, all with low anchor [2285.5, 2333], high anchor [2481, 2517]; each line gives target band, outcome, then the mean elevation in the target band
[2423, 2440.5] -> -3.17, 1.59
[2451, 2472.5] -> -2.76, 1.49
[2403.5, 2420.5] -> -4.59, 1.73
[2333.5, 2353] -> 0.79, 1.36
